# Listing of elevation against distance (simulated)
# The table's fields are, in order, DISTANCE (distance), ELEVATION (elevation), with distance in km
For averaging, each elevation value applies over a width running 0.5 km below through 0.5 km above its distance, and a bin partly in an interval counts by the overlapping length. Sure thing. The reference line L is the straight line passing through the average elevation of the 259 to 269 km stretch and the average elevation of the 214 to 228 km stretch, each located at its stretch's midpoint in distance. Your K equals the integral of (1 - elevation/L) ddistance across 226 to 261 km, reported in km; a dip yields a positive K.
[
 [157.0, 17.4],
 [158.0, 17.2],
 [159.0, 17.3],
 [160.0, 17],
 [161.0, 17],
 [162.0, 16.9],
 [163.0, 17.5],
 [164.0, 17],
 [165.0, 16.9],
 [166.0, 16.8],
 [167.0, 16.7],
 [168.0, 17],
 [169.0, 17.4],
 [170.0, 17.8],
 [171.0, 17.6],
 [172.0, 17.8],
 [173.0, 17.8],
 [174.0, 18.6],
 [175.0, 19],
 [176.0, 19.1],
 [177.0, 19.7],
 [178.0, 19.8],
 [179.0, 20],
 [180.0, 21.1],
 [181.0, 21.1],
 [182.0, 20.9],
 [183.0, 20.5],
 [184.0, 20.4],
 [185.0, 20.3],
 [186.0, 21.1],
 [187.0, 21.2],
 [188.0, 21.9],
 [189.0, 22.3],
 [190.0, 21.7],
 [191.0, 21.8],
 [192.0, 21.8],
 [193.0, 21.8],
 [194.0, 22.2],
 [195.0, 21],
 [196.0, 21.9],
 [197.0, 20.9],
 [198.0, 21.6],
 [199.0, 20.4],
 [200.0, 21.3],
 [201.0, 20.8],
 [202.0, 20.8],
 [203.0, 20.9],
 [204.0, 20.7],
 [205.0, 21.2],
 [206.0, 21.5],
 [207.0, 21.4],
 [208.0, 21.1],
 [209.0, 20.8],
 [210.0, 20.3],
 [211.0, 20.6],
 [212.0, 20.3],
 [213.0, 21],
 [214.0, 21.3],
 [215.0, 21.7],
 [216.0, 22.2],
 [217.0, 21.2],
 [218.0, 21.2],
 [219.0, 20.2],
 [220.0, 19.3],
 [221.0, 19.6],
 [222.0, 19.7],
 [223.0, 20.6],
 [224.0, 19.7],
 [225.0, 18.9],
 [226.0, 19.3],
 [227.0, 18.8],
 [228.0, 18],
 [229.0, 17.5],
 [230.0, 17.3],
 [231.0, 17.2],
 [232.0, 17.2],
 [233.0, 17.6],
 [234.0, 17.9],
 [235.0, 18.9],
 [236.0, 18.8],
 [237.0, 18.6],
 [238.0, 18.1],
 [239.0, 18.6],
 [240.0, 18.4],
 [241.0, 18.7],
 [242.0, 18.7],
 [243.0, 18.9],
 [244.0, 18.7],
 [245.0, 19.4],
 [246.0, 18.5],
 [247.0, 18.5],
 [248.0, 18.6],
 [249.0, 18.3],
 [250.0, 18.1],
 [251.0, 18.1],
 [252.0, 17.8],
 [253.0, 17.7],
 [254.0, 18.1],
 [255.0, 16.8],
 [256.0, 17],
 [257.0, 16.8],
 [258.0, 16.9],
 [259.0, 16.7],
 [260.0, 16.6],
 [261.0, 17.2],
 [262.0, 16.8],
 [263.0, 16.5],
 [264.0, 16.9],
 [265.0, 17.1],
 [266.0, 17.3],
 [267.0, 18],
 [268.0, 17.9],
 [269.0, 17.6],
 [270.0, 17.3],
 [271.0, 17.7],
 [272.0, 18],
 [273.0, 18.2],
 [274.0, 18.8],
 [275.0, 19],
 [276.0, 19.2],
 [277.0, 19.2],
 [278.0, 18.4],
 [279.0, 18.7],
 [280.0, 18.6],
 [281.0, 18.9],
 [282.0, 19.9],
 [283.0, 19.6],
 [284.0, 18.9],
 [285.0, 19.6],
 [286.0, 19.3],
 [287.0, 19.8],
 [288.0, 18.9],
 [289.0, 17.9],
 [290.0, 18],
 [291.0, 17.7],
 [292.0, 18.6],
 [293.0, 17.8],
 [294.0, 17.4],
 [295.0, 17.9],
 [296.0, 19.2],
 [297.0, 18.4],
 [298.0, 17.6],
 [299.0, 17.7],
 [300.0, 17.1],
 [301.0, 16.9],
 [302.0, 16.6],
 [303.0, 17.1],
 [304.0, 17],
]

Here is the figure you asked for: 1.1 km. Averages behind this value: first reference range 20.1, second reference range 17.1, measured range 18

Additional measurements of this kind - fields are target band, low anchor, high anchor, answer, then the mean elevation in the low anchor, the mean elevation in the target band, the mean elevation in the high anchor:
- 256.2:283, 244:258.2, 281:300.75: 0.48 km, 17.9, 17.9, 18.5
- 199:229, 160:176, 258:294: -4.51 km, 17.5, 20.4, 18.2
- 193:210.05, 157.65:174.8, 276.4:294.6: -3.26 km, 17.3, 21.1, 18.7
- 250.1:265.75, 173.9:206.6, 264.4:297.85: 1.57 km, 20.9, 17.2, 18.4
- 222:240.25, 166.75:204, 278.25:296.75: 1.03 km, 20.2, 18.4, 18.7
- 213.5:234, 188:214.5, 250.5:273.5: 0.43 km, 21.2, 19.4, 17.3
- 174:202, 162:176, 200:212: -2.37 km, 17.6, 20.9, 20.9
